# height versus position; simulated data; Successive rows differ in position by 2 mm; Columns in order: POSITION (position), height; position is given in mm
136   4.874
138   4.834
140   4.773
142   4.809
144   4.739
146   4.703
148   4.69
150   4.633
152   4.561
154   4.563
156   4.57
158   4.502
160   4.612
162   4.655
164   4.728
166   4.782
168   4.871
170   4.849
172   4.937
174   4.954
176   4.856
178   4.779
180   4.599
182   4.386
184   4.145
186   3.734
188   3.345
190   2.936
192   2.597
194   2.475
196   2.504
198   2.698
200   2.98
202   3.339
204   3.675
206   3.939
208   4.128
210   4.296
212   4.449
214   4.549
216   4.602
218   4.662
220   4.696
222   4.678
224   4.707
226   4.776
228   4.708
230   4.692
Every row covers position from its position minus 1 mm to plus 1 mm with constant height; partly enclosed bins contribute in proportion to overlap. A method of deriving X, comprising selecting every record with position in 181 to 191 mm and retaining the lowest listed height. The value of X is 2.936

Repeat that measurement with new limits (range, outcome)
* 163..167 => 4.728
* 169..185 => 4.145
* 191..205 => 2.475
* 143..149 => 4.69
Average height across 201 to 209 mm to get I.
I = 3.77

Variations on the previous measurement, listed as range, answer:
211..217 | 4.53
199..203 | 3.16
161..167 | 4.72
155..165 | 4.61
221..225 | 4.69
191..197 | 2.53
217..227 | 4.7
